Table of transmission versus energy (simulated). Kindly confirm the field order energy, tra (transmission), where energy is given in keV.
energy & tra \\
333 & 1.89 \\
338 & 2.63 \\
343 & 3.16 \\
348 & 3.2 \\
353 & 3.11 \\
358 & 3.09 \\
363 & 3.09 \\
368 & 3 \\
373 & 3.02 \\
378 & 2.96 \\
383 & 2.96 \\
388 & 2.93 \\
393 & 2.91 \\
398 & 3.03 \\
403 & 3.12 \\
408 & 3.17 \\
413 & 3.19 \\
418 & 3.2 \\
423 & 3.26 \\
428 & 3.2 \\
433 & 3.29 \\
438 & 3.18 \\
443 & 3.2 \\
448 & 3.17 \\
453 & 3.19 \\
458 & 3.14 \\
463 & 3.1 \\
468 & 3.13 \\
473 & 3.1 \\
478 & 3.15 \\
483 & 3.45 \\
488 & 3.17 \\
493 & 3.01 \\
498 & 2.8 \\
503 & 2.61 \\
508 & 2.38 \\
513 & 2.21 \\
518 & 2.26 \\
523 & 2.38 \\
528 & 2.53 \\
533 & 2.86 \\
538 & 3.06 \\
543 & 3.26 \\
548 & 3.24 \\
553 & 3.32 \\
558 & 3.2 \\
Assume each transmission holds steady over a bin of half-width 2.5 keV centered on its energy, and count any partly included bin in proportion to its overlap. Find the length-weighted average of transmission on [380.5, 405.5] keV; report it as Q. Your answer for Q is 2.99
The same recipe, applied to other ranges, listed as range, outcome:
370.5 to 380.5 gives 2.99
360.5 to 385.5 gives 3.01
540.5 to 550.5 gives 3.25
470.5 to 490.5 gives 3.22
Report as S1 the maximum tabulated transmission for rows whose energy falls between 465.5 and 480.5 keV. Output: 3.15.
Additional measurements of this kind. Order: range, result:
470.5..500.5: 3.45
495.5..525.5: 2.8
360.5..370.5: 3.09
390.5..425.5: 3.26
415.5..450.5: 3.29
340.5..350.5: 3.2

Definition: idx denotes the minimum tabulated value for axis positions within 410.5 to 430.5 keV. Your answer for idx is 3.19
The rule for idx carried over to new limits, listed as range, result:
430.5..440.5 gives 3.18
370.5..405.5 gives 2.91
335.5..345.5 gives 2.63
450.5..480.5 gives 3.1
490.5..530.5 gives 2.21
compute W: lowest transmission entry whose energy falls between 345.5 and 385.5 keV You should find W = 2.96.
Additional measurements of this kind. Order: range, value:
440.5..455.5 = 3.17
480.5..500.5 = 2.8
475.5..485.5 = 3.15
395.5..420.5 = 3.03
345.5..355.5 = 3.11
